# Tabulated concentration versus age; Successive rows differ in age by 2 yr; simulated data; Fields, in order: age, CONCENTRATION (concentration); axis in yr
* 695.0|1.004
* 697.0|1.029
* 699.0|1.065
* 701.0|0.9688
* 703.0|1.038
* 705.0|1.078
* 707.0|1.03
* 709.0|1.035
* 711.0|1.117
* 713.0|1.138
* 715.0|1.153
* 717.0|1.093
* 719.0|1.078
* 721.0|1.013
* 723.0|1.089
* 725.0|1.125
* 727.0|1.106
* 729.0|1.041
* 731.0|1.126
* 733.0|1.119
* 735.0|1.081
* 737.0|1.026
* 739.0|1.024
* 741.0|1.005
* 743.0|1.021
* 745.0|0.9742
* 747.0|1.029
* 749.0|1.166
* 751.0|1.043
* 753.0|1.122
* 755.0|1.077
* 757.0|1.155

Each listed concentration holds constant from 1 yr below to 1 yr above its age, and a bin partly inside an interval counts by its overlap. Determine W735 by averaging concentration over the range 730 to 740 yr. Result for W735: 1.08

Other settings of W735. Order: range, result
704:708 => 1.05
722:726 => 1.11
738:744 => 1.02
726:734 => 1.1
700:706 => 1.03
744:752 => 1.05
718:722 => 1.05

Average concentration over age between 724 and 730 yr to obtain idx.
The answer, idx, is 1.09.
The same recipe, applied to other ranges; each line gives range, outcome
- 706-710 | 1.03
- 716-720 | 1.09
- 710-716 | 1.14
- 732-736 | 1.1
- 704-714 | 1.08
